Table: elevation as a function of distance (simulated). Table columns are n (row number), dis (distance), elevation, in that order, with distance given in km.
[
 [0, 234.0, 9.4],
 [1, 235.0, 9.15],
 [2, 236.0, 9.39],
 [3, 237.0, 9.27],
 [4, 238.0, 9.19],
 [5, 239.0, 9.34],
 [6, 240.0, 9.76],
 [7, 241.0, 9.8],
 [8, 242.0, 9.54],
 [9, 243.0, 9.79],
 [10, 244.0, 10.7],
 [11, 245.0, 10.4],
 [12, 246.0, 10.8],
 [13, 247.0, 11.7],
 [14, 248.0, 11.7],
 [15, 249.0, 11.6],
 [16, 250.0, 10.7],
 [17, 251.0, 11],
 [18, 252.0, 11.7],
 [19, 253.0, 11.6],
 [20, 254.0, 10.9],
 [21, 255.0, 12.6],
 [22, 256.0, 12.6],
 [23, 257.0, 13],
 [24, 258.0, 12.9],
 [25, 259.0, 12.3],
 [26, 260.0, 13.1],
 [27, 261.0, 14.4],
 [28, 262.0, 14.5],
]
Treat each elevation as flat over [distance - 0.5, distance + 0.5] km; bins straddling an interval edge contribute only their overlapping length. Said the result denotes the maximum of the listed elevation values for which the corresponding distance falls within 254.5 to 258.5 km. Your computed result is 13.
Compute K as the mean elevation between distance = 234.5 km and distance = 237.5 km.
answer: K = 9.27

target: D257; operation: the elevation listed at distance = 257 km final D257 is 13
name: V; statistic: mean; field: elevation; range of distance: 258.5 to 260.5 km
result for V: 12.7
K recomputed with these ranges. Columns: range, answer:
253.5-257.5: 12.3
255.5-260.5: 12.8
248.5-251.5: 11.1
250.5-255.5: 11.6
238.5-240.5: 9.55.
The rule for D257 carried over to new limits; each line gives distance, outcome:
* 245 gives 10.4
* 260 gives 13.1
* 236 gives 9.39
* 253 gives 11.6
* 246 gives 10.8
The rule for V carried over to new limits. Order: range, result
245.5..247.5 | 11.2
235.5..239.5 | 9.3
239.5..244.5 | 9.92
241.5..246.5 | 10.2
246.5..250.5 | 11.4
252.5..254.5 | 11.2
